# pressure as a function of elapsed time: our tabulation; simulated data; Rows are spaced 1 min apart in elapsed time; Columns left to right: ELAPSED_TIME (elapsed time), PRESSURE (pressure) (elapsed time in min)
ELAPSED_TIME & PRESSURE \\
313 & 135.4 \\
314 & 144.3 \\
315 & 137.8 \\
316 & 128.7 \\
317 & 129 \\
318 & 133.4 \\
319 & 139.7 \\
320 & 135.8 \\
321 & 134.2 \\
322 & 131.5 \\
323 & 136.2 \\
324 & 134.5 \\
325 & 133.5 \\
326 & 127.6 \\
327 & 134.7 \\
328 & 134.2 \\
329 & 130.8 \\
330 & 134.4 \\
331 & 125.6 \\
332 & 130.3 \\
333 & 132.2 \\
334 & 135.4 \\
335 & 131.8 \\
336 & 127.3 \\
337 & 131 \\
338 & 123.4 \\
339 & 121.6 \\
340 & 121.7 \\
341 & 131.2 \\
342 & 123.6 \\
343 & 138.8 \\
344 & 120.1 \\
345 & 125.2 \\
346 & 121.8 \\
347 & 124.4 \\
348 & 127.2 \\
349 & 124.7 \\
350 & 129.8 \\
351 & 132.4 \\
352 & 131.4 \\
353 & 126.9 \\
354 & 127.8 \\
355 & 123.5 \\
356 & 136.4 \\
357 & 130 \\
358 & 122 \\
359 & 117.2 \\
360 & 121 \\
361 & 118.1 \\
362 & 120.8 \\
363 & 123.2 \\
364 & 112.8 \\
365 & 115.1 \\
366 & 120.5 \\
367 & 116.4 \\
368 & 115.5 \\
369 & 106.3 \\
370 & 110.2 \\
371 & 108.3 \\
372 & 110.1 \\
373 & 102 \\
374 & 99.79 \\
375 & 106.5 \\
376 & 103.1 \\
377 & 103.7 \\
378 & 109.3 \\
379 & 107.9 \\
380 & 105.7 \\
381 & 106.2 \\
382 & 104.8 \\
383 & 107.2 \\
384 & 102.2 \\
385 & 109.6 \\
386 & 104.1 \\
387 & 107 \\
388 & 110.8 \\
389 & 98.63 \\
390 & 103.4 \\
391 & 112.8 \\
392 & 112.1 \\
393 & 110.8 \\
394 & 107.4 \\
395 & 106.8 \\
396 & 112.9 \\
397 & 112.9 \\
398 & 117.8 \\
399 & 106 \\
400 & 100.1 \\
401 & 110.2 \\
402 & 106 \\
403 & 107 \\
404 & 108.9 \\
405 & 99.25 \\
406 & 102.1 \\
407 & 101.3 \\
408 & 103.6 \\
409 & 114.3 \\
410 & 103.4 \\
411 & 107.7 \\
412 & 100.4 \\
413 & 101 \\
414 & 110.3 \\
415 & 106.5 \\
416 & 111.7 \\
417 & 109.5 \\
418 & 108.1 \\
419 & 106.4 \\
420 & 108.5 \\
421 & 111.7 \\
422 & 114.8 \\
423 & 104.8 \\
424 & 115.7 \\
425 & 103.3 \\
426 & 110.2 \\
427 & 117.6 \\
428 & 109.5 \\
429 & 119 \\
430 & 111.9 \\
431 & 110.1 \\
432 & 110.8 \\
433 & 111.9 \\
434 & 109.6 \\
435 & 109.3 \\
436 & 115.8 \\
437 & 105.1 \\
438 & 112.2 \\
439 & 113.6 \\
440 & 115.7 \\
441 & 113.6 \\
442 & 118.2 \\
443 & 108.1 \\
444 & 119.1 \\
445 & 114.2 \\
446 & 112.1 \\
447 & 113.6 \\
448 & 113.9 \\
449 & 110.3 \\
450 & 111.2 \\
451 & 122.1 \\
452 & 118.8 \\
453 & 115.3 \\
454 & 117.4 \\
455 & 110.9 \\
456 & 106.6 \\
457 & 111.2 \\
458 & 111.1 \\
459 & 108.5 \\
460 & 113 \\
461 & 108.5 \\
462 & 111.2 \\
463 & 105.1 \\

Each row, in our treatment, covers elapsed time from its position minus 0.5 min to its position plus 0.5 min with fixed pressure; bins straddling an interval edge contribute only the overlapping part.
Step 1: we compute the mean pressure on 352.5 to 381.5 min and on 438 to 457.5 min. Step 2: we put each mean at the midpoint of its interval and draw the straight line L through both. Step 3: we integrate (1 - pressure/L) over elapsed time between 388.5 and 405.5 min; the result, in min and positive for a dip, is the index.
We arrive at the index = 1.0 min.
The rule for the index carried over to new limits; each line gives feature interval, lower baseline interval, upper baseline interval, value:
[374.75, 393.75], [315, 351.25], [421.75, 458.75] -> 2.35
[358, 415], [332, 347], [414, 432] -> 4.47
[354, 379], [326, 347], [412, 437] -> 1.55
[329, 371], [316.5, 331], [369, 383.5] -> -1.72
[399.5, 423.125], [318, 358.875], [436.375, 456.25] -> 2.43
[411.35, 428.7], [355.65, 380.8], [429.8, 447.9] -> 0.59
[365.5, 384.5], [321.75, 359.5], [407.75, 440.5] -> 2.09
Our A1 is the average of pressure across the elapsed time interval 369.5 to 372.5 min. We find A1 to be 110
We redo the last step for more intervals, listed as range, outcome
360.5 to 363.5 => 121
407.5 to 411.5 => 107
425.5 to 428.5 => 112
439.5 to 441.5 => 115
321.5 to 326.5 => 133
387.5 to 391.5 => 106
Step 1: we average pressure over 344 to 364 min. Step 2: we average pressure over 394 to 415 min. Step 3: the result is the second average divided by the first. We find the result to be 0.85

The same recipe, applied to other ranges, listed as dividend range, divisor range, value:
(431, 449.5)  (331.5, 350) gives 0.88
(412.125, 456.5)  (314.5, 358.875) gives 0.86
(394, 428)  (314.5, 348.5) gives 0.83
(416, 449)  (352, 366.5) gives 0.91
